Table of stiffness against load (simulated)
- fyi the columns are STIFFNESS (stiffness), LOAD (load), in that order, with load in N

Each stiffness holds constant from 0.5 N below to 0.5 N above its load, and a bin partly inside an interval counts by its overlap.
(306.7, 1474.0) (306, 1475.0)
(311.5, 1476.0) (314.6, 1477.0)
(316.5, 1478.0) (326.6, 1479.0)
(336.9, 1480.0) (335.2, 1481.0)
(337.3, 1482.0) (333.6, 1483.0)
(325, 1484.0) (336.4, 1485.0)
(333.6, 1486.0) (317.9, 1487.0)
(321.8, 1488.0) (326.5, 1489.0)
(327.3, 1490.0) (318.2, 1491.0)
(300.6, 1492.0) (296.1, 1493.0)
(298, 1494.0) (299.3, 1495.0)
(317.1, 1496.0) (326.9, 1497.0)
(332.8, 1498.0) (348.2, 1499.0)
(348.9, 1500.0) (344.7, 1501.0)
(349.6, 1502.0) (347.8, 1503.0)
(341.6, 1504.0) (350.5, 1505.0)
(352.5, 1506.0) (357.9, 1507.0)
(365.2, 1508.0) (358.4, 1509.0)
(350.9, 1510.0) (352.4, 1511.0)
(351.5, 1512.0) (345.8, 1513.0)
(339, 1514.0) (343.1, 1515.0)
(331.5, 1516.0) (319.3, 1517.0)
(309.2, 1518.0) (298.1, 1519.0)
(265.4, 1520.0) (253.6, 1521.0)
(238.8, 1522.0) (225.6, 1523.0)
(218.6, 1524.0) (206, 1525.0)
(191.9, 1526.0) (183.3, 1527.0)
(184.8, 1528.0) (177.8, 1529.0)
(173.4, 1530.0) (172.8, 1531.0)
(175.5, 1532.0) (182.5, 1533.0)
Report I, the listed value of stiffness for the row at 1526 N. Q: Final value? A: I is 191.9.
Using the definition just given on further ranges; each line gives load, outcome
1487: 317.9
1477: 314.6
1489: 326.5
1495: 299.3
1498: 332.8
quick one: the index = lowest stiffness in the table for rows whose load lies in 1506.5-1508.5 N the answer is 357.9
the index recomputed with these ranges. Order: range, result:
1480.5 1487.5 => 317.9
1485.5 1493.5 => 296.1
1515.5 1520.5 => 265.4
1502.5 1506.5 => 341.6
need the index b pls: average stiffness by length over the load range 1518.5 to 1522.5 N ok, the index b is 264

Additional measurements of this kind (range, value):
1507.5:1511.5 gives 357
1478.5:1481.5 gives 333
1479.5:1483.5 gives 336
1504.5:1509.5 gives 357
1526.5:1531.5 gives 178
